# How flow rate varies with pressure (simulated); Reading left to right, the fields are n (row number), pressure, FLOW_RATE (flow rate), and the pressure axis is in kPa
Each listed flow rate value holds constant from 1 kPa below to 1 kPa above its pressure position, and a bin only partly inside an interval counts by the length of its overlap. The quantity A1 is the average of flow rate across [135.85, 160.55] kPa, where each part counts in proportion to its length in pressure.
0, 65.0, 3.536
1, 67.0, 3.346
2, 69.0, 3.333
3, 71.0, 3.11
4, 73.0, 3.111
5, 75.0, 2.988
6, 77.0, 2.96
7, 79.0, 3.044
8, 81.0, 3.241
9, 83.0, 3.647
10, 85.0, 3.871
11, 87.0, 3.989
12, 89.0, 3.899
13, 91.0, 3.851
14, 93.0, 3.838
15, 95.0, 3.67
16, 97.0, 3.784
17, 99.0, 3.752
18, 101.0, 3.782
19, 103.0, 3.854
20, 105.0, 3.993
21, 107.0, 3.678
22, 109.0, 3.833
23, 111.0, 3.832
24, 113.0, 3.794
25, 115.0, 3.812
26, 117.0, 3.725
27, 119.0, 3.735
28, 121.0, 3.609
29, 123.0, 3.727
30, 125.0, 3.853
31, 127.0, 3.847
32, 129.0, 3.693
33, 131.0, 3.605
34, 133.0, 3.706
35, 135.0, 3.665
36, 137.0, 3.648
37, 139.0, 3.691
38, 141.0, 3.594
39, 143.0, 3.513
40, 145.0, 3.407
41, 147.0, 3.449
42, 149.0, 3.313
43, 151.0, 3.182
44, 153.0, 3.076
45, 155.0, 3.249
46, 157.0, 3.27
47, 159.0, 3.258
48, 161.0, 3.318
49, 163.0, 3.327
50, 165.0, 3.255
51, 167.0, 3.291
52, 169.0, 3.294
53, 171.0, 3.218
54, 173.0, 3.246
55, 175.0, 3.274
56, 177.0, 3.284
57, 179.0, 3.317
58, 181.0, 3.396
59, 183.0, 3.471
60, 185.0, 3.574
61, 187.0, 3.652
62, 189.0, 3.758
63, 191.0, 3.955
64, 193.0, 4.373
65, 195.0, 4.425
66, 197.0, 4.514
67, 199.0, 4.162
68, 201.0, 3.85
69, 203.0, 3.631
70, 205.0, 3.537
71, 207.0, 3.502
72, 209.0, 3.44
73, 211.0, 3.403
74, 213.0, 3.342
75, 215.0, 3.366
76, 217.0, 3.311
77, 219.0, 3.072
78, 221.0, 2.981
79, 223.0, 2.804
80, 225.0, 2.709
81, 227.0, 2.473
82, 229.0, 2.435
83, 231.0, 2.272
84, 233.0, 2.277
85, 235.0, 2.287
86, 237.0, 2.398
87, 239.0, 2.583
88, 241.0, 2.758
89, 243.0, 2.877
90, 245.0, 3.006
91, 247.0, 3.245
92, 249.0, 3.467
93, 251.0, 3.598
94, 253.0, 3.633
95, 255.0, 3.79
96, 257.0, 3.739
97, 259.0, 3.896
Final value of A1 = 3.39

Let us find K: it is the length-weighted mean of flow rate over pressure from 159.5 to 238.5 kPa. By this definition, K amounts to 3.31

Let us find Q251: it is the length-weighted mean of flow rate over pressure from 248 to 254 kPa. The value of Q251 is 3.57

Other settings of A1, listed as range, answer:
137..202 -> 3.53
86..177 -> 3.58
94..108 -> 3.79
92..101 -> 3.76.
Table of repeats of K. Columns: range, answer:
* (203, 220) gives 3.39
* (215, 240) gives 2.66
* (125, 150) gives 3.6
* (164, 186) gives 3.33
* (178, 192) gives 3.59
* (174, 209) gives 3.74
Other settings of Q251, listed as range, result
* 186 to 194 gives 3.93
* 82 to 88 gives 3.84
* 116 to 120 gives 3.73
